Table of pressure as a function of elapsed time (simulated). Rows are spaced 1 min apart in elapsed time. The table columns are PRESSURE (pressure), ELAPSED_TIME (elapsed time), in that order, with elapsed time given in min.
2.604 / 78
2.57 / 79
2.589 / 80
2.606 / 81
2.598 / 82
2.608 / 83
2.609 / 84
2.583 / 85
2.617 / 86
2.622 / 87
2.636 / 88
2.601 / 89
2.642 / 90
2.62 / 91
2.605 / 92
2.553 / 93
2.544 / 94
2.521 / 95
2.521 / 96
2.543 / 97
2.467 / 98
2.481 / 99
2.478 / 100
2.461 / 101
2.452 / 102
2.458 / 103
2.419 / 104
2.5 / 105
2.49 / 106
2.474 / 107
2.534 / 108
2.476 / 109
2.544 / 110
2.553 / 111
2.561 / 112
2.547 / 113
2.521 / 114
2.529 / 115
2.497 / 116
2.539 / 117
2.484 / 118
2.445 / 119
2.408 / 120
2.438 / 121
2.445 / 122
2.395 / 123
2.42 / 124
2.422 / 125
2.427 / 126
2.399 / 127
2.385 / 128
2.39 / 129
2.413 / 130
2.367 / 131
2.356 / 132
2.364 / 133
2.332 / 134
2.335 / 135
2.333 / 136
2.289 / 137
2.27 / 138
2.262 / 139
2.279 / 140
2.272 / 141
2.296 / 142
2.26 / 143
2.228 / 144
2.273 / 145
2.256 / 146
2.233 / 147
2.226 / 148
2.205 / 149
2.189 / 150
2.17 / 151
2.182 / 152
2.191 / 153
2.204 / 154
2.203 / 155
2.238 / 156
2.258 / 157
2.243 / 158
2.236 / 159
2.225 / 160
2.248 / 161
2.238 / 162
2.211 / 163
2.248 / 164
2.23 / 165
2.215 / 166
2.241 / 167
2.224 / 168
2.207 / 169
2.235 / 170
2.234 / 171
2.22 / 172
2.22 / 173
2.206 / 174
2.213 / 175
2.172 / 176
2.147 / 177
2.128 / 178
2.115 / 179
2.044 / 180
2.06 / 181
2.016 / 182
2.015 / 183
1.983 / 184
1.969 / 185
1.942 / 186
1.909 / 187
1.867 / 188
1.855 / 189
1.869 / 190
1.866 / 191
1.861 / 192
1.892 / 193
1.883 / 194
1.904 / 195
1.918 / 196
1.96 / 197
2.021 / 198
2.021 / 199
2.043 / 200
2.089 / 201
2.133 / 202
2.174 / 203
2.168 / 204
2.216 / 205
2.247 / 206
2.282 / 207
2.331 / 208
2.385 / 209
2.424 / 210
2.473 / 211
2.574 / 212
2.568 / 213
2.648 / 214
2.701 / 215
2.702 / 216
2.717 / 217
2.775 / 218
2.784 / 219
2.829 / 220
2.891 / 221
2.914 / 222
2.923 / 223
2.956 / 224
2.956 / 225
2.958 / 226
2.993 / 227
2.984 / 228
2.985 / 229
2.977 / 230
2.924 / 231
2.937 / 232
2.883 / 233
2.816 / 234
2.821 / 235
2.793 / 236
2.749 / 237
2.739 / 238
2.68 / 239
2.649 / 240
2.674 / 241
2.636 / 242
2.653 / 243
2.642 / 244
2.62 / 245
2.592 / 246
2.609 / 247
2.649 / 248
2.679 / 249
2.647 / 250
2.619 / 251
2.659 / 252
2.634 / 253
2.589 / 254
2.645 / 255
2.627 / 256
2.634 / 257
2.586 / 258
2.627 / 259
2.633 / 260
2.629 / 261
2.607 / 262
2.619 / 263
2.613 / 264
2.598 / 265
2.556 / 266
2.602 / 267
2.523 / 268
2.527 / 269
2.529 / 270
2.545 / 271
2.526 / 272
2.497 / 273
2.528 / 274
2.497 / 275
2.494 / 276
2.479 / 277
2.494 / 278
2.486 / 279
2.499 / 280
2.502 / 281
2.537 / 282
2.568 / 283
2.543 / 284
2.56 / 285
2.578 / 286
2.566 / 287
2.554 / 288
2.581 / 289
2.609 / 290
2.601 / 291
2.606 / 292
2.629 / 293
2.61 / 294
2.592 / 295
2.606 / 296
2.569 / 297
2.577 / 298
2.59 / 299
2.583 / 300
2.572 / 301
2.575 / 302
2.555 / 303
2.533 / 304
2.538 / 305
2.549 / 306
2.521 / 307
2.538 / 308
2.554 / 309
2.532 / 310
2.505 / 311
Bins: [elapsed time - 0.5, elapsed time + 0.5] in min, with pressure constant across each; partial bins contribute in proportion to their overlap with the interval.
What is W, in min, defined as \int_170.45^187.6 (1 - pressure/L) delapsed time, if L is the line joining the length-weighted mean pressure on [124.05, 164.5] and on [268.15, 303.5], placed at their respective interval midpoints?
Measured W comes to 1.9 min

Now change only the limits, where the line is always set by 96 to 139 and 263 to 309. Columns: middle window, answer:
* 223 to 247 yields -2.7 min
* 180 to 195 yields 3.4 min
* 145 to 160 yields 1.5 min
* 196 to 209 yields 1.9 min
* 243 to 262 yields -0.7 min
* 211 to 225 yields -1.4 min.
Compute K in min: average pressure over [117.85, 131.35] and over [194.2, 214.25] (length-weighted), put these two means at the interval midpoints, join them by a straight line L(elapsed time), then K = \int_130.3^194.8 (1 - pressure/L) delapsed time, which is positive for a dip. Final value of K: 4.3 min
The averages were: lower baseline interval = 2.42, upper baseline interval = 2.22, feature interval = 2.17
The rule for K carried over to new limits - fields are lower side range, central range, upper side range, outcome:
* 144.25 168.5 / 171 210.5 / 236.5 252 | 5.3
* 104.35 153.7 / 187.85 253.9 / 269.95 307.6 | -1.1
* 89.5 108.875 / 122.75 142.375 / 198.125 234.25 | 1.5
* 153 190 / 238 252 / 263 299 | -1.3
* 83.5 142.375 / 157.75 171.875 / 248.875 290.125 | 1.5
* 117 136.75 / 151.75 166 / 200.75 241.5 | 1.5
